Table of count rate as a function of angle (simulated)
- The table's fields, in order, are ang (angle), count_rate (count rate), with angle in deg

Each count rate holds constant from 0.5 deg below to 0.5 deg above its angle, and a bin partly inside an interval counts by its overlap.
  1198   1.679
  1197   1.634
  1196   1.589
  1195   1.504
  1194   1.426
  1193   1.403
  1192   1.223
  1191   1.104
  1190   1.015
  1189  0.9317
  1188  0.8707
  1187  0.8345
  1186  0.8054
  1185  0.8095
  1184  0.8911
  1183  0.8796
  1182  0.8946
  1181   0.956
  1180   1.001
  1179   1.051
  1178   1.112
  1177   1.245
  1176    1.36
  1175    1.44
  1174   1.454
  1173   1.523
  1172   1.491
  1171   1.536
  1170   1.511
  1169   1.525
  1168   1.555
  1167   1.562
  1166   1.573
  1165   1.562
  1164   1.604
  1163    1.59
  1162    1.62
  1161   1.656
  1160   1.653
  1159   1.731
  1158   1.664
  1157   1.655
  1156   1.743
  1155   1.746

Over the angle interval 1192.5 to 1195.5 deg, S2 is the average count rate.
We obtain 1.44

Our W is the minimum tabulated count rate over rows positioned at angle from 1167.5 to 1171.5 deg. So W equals 1.511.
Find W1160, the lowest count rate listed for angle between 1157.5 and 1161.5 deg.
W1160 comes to 1.653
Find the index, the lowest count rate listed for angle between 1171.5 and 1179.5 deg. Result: 1.051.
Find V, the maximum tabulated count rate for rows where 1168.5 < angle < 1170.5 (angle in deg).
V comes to 1.525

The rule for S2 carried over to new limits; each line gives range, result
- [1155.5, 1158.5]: 1.69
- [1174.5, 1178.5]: 1.29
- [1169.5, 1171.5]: 1.52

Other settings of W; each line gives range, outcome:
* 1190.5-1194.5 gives 1.104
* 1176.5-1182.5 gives 0.8946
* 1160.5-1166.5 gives 1.562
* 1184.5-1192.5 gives 0.8054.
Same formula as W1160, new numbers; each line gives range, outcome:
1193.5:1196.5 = 1.426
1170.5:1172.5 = 1.491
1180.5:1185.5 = 0.8095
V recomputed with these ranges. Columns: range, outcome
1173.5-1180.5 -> 1.454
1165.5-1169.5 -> 1.573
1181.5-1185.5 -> 0.8946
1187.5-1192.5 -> 1.223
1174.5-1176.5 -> 1.44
